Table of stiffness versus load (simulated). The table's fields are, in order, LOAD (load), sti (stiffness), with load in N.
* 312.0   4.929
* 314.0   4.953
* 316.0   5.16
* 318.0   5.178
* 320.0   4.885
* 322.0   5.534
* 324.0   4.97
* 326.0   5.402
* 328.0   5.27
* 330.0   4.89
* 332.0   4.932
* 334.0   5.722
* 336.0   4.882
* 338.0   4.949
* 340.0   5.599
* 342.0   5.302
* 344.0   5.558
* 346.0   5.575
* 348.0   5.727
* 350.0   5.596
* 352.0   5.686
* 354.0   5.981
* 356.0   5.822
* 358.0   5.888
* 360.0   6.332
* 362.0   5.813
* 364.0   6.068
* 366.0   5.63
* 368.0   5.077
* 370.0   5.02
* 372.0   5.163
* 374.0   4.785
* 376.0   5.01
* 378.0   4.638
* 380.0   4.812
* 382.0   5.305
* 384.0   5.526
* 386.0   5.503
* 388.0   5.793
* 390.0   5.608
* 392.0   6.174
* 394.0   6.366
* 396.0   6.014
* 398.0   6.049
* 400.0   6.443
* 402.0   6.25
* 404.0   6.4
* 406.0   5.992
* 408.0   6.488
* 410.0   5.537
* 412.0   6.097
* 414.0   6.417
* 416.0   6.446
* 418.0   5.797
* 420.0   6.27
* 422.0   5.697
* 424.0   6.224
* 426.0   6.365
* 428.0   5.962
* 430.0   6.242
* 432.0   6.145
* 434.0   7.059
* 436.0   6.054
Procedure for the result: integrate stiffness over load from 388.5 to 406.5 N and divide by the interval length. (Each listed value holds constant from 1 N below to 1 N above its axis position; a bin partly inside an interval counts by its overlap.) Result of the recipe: 6.14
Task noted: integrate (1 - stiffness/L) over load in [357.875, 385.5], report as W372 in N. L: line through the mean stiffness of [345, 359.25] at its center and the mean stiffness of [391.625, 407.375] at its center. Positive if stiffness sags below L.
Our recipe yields 2.8 N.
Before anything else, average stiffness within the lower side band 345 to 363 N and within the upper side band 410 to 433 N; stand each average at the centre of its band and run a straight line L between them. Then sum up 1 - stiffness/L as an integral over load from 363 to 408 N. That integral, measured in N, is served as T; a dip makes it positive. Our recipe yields 2.5 N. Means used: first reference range 5.82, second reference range 6.12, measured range 5.64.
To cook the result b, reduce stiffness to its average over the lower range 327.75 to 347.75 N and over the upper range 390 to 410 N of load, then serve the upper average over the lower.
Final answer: 1.17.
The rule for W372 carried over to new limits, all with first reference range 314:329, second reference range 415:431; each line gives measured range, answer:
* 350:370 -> -0.8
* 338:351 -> -0.3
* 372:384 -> 1.5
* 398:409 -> -0.6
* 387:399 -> -0.3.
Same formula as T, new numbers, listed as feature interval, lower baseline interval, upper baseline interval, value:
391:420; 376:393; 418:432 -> -2.12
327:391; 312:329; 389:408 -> 2.51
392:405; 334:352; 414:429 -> -0.71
